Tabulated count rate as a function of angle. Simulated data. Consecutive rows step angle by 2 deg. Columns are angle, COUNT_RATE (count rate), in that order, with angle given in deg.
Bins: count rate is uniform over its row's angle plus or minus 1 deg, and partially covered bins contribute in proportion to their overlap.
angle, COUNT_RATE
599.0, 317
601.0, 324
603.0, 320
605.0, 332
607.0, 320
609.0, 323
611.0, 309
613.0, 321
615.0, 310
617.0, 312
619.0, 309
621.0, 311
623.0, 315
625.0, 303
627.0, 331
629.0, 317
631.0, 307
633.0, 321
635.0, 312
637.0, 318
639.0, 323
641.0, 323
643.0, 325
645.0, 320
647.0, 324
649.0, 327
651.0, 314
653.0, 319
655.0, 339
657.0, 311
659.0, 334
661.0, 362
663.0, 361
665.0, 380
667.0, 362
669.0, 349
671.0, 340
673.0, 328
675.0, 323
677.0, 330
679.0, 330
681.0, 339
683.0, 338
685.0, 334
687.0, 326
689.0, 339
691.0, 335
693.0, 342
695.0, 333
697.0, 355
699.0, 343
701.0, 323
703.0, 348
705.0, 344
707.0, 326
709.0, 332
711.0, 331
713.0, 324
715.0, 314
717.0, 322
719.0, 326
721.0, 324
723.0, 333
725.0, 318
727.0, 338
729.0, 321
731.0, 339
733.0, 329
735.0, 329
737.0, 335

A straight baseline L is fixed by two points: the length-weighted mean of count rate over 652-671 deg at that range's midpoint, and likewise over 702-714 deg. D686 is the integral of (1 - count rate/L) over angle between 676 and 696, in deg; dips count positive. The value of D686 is 0.3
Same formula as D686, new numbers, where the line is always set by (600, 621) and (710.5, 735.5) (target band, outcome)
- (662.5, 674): -1.1 deg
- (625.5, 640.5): 0.1 deg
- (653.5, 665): -0.8 deg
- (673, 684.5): -0.3 deg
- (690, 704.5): -0.7 deg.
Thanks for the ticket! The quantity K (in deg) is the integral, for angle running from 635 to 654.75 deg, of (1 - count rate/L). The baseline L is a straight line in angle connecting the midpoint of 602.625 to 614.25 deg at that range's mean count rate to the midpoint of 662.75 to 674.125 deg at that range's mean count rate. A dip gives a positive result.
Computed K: 1.07 deg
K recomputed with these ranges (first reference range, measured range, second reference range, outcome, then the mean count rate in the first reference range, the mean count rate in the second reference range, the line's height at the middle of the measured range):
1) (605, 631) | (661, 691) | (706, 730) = -1.9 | 315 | 326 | 321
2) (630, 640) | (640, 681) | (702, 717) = -1.8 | 316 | 331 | 321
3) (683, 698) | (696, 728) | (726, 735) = 0.3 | 338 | 331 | 334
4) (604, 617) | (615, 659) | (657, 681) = 1.6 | 319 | 344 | 330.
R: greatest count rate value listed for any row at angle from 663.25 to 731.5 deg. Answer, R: 380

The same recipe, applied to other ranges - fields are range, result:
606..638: 331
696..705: 355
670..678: 340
